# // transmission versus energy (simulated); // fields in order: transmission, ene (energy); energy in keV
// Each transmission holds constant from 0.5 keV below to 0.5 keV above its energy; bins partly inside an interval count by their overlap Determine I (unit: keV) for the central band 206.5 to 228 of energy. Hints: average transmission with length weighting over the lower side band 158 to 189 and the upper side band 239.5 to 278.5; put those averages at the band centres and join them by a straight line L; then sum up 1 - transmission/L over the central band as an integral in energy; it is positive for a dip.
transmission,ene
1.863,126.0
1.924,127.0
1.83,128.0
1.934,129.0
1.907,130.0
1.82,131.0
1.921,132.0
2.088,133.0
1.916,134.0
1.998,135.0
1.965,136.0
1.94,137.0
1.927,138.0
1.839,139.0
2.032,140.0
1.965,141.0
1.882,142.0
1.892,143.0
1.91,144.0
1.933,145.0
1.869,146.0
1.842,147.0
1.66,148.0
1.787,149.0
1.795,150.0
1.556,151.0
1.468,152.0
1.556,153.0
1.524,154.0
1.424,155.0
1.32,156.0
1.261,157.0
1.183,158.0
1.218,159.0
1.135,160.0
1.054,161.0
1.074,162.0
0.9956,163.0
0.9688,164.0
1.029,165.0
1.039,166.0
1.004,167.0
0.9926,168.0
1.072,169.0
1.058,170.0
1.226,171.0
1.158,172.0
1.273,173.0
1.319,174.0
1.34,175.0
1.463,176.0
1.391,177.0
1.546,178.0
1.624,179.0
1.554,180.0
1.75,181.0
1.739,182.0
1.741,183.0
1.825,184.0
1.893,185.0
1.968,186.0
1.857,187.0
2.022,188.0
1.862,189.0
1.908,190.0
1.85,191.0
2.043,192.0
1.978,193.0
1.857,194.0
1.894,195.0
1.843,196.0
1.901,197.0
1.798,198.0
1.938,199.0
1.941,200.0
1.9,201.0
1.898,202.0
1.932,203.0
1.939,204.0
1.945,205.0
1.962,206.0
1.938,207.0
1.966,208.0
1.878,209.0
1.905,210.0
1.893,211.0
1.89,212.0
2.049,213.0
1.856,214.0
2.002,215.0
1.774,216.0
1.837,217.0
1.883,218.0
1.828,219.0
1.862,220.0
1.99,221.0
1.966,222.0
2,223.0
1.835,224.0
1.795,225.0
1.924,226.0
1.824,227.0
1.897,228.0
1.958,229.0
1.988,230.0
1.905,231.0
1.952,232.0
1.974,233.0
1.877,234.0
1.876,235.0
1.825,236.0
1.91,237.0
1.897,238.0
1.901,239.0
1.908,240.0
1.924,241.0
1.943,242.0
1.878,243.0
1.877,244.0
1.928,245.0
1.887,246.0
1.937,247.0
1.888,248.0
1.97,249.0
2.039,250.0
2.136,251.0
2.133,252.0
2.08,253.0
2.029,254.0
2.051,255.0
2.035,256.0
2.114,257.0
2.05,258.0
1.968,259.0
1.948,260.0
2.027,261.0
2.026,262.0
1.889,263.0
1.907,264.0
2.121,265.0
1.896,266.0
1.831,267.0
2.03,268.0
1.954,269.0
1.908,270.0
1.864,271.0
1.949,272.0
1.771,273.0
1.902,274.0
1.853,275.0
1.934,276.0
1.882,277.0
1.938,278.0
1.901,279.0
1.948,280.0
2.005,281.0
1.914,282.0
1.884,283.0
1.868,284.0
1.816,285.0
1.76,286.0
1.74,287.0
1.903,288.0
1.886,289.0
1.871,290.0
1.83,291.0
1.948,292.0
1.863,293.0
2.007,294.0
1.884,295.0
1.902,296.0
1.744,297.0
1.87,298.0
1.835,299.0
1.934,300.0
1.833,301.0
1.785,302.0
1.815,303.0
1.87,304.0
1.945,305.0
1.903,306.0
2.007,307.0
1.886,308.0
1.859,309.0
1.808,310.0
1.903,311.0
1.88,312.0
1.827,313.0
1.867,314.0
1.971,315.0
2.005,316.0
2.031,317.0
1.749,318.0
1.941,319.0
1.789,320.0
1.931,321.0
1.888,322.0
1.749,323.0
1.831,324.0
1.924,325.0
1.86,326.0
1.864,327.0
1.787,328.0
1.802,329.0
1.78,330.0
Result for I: -2.9 keV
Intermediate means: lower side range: 1.38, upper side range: 1.96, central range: 1.9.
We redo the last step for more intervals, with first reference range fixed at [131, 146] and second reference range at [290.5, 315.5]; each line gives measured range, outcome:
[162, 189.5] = 7.09 keV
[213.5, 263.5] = -1.01 keV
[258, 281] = -0.52 keV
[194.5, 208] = 0.02 keV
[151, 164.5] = 4.71 keV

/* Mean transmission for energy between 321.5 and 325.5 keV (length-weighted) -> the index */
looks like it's 1.85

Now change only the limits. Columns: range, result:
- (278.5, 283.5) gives 1.93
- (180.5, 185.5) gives 1.79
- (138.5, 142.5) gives 1.93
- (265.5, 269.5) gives 1.93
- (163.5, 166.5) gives 1.01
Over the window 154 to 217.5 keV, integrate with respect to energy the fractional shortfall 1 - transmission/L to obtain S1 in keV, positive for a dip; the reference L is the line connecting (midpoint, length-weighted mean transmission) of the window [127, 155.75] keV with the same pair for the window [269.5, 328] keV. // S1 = 7.8 keV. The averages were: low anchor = 1.83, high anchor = 1.88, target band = 1.62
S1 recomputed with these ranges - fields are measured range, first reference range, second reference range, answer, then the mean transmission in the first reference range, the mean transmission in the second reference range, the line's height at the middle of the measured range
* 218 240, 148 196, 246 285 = -1.60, 1.49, 1.96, 1.77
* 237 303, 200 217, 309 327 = -0.97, 1.92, 1.88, 1.9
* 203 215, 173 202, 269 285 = -0.87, 1.77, 1.9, 1.8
